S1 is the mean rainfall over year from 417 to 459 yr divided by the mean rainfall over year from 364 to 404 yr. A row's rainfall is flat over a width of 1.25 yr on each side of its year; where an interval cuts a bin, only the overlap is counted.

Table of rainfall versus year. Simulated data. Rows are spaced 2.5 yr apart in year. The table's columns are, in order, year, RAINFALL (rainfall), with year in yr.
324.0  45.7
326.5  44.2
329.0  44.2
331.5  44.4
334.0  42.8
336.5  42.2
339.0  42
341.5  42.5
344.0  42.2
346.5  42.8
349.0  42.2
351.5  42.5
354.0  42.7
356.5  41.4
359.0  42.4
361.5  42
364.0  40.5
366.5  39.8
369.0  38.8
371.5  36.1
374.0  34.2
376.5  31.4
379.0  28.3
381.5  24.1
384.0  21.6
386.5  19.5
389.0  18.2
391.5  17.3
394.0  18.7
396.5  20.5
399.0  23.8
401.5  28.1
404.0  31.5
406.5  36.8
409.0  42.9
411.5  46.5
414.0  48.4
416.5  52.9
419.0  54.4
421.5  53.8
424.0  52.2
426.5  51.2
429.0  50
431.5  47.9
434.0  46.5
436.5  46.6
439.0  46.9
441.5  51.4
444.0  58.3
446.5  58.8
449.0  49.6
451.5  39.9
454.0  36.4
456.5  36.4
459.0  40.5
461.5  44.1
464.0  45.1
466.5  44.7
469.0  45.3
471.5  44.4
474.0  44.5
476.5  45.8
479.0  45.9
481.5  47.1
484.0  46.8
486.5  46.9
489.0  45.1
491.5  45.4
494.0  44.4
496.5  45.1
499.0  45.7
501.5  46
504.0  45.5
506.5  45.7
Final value 1.78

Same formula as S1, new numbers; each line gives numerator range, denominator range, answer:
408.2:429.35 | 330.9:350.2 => 1.18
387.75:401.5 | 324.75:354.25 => 0.48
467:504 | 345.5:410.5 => 1.40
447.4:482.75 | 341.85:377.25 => 1.09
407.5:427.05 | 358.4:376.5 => 1.30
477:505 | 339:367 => 1.09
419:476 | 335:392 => 1.32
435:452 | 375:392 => 2.17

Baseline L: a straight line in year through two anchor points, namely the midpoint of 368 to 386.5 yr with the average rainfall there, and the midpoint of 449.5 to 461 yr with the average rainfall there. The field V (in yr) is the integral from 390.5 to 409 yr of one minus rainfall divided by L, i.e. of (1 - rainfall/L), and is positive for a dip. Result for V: 3.5 yr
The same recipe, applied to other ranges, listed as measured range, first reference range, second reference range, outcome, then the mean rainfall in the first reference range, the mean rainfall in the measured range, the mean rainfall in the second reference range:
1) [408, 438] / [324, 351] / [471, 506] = -3.34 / 43.1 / 49.5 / 45.6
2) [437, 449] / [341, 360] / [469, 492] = -2.19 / 42.3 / 53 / 45.8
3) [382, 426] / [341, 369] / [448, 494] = 8.42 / 41.8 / 34.6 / 44.1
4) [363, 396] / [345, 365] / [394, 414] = 8.59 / 42.1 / 28.1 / 33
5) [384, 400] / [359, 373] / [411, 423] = 9.08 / 39.6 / 19.8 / 51.5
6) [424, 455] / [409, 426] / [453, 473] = -1.50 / 50.7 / 48.9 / 42.2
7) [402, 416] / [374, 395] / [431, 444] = -2.33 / 23.1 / 41.1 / 48.9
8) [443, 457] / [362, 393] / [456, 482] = -2.05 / 29.4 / 46.9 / 44.1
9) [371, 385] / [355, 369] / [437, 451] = 4.55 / 41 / 29.1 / 52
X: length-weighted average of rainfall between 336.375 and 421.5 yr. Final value 36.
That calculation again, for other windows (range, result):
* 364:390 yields 29.8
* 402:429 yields 46.7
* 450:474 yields 42.1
